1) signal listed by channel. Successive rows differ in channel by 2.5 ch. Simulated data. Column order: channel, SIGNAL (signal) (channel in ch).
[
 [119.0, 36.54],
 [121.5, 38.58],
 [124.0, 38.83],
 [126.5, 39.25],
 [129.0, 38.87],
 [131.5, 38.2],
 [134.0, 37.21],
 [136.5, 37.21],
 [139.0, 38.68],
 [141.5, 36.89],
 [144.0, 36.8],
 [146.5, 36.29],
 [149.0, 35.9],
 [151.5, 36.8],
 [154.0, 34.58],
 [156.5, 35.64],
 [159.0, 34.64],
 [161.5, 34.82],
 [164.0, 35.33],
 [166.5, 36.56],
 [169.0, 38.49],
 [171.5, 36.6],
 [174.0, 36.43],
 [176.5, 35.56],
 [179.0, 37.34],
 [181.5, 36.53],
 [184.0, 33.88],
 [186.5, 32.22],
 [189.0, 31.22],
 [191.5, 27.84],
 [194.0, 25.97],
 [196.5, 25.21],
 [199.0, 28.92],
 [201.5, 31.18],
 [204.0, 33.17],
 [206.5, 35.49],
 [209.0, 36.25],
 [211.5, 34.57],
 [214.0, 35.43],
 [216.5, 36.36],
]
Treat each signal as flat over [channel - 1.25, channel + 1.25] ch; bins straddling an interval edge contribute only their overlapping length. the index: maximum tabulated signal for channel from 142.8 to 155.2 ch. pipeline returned 36.8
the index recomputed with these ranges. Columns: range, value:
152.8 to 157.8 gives 35.64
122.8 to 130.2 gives 39.25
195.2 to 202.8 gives 31.18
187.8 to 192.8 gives 31.22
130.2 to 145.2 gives 38.68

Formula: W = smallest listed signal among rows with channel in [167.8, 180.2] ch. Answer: 35.56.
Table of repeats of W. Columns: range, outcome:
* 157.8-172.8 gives 34.64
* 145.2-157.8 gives 34.58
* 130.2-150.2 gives 35.9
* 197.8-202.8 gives 28.92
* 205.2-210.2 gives 35.49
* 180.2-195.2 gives 25.97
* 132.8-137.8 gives 37.21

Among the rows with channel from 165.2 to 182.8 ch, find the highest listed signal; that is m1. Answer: 38.49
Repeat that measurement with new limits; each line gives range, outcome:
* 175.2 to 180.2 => 37.34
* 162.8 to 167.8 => 36.56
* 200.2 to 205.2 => 33.17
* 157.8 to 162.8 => 34.82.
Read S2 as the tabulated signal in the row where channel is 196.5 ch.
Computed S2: 25.21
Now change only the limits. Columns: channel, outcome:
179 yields 37.34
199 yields 28.92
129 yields 38.87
